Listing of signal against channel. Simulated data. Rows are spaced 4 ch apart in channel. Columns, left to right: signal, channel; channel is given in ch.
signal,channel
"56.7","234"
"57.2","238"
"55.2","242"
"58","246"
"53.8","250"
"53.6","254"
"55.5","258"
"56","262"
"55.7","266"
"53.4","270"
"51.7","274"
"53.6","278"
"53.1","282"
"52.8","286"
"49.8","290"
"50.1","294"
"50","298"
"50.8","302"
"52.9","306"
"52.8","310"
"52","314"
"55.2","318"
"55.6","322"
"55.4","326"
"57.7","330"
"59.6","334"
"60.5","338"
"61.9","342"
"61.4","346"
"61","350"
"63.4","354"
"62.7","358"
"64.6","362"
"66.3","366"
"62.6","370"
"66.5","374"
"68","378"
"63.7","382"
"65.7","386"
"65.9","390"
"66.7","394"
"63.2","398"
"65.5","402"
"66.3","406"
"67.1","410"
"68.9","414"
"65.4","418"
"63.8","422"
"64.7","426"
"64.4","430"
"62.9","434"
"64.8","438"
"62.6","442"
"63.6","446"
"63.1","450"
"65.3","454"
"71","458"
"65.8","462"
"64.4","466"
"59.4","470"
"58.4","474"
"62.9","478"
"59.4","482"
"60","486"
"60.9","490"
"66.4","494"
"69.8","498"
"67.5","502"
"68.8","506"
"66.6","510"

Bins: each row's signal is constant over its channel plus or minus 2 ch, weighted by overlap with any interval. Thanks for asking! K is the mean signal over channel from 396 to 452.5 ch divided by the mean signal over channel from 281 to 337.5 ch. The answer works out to 1.21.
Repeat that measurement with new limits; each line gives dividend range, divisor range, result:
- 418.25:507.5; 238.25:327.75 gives 1.20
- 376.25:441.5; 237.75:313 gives 1.22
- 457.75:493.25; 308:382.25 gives 1.03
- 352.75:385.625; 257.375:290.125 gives 1.21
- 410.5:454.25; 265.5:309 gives 1.24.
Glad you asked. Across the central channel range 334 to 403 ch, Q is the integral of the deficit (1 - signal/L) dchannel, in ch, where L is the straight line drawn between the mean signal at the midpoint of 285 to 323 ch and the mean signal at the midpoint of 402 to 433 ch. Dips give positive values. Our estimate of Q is -4.8 ch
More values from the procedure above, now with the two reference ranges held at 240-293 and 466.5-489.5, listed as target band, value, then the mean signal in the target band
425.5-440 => -1.3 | 64.1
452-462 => -1.3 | 67.7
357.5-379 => -3.1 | 65.2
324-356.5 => -2.3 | 60.2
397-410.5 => -1.7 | 65.5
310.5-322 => 0.3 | 53.8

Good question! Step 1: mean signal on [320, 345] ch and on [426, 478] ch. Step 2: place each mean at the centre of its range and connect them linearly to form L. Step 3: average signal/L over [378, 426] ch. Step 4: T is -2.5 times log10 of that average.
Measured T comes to -0.07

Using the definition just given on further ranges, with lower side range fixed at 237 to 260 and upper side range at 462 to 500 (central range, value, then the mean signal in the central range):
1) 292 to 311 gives 0.12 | 51.2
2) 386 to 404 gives -0.09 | 65.4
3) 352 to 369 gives -0.09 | 64.2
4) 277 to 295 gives 0.09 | 51.9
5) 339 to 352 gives -0.05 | 61.4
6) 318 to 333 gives 0.03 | 56.3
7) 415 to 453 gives -0.05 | 64.1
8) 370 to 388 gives -0.11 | 65.6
